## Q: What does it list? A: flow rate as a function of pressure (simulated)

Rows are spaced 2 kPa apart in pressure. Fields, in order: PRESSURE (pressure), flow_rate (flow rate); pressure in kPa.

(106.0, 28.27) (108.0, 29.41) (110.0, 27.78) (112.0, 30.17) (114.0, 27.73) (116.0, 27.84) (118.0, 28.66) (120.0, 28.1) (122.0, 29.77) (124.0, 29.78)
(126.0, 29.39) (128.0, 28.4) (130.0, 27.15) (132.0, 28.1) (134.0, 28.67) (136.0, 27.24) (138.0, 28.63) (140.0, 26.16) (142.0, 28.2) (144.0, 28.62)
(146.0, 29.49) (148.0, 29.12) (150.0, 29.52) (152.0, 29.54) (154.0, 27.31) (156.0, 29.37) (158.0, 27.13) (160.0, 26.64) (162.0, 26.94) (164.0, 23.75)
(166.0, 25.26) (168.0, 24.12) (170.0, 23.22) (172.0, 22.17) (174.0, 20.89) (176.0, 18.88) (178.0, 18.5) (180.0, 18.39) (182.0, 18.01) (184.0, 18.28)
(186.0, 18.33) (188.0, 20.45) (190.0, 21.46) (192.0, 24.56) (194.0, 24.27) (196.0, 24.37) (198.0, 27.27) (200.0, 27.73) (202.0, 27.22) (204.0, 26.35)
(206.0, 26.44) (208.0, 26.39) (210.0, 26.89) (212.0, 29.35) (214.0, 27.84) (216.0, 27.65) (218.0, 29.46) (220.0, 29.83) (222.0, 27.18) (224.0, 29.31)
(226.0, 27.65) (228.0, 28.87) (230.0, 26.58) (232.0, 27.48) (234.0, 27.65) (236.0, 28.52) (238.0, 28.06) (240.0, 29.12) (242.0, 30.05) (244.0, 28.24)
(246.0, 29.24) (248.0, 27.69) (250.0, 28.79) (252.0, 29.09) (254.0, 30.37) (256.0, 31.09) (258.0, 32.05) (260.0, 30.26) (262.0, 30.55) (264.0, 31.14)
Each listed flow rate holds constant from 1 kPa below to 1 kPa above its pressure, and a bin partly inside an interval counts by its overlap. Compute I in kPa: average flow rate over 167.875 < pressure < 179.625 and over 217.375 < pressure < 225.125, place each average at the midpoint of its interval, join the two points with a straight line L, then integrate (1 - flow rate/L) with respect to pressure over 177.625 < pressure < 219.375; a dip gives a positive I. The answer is 1.4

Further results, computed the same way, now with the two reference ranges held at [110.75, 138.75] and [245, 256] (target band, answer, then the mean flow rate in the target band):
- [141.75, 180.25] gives 4.41 kPa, 25.4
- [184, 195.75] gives 2.94 kPa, 21.7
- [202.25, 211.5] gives 0.72 kPa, 26.7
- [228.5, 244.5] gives 0.50 kPa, 28.2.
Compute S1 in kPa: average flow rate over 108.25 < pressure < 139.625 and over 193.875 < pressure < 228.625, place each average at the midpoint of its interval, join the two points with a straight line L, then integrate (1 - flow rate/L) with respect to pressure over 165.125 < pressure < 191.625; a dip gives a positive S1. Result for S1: 6.8 kPa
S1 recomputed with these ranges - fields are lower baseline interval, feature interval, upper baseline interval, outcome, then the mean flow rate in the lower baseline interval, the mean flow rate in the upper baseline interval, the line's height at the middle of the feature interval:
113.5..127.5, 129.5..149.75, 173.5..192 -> -1.83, 28.8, 19.5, 25.9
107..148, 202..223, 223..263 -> 0.85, 28.5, 29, 28.9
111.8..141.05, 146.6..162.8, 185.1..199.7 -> -1.30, 28.3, 23.2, 26.1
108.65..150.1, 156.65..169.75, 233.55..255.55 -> 1.38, 28.5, 28.9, 28.6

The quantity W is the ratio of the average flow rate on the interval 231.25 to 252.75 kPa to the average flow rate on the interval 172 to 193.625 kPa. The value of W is 1.43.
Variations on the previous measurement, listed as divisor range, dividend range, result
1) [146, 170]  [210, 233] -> 1.04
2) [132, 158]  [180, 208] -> 0.82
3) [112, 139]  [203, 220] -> 0.97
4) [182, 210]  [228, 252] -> 1.18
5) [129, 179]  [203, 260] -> 1.09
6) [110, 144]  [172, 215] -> 0.82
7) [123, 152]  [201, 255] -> 0.99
